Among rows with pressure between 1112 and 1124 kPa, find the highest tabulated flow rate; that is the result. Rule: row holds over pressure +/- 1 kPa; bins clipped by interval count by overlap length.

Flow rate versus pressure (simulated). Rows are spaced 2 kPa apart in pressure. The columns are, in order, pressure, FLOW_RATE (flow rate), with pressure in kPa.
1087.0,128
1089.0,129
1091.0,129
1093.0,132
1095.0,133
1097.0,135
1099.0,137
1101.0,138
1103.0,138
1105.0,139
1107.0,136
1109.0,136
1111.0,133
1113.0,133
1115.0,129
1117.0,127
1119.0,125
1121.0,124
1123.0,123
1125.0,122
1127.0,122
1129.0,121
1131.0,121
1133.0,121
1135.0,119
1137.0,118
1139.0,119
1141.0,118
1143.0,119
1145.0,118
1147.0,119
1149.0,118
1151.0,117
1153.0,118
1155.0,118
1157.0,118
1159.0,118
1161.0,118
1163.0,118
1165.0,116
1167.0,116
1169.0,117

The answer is 133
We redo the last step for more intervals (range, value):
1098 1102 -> 138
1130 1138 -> 121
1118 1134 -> 125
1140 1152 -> 119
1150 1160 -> 118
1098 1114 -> 139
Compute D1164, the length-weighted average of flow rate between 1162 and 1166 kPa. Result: 117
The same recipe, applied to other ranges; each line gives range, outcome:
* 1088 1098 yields 132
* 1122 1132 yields 122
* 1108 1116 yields 133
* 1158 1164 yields 118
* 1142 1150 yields 118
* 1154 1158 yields 118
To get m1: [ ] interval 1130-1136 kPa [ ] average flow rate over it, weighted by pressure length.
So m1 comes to 120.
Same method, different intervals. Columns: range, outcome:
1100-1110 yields 137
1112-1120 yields 128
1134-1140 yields 119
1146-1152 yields 118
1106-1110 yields 136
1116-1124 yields 125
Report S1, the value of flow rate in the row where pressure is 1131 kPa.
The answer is 121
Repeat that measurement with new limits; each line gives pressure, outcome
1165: 116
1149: 118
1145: 118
